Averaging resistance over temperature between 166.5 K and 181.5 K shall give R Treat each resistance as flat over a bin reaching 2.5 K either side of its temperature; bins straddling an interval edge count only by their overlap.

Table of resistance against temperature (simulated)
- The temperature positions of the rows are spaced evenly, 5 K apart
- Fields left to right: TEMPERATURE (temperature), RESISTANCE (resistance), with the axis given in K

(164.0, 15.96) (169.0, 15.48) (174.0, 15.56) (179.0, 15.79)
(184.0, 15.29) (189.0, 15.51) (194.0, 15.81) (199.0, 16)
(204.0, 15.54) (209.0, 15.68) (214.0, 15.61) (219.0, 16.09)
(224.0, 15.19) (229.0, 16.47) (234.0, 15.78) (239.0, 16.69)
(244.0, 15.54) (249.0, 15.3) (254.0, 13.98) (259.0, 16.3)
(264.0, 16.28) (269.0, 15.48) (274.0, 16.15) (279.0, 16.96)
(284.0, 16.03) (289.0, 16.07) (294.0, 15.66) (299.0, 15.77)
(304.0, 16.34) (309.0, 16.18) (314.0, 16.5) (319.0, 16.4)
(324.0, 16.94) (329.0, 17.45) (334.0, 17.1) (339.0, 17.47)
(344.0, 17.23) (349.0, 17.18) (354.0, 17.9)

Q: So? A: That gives 15.6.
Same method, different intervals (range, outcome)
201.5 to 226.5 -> 15.6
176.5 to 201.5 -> 15.7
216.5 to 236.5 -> 15.9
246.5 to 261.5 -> 15.2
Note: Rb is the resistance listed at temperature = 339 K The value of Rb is 17.47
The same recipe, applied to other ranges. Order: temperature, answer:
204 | 15.54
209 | 15.68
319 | 16.4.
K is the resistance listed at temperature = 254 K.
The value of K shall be 13.98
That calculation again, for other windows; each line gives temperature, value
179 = 15.79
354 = 17.9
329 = 17.45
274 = 16.15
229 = 16.47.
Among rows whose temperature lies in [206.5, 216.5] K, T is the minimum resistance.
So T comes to 15.61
